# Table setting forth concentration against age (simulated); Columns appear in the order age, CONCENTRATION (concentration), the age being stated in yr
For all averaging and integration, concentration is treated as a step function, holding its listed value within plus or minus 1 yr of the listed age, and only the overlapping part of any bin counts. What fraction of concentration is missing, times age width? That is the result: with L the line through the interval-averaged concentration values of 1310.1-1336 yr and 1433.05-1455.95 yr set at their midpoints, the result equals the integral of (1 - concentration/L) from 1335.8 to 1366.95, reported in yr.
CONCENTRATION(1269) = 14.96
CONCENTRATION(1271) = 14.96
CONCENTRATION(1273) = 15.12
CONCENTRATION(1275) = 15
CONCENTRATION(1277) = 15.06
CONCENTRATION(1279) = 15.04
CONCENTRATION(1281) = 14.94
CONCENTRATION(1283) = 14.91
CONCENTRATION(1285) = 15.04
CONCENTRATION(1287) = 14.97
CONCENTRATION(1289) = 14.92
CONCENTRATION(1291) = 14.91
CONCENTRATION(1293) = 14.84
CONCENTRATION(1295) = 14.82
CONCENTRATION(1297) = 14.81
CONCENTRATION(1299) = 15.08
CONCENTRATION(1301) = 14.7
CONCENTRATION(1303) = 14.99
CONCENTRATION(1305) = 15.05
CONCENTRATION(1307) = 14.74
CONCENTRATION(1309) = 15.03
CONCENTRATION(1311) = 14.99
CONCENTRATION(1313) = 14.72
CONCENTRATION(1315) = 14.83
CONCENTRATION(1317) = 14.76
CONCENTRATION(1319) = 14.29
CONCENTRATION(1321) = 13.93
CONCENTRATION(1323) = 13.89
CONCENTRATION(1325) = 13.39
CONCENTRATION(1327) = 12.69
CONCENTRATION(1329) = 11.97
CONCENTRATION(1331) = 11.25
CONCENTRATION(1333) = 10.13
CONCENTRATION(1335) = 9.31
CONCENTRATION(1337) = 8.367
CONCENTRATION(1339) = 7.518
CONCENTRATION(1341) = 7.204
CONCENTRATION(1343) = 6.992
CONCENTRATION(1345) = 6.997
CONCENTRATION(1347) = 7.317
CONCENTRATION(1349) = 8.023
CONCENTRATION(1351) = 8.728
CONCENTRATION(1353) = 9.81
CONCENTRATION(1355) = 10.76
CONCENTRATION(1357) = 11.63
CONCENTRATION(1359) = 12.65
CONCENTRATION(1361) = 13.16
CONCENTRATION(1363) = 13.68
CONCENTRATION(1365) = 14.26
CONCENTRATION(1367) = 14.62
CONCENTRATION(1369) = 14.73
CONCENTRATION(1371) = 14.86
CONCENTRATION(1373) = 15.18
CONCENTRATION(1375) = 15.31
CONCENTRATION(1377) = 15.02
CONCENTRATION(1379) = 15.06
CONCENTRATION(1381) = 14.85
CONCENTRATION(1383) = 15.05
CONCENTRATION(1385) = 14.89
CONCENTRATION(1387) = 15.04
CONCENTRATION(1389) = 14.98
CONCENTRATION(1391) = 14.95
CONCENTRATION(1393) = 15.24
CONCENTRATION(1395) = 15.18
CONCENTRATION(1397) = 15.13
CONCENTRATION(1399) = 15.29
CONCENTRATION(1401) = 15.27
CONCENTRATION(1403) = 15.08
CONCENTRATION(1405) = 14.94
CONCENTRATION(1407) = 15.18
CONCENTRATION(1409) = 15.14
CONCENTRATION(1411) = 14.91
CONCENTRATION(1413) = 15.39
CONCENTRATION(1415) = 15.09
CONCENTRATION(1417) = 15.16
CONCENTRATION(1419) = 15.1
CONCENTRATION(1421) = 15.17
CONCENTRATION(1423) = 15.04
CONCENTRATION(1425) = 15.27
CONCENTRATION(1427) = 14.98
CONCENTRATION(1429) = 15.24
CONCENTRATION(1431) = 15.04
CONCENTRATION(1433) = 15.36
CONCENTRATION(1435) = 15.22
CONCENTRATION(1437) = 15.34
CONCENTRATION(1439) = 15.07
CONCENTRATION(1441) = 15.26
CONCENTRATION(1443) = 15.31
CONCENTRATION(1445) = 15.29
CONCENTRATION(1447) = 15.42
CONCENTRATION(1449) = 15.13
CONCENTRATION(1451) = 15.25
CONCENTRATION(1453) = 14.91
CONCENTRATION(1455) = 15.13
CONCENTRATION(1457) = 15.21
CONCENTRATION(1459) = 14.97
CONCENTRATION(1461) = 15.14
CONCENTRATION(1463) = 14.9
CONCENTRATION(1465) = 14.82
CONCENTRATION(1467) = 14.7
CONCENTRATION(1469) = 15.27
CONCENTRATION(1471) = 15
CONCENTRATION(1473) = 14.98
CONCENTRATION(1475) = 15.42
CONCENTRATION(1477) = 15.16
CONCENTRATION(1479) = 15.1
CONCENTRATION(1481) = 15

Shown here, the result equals 8.4 yr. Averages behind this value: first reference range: 13.1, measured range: 9.95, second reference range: 15.2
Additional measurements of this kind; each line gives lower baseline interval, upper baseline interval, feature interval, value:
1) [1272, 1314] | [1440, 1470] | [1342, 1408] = 7.5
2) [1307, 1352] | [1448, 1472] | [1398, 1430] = -3.4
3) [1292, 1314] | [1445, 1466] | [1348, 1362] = 4.0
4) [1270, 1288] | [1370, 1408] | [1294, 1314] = 0.2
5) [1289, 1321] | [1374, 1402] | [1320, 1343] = 6.5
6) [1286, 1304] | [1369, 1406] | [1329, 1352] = 9.9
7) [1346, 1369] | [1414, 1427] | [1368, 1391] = -4.1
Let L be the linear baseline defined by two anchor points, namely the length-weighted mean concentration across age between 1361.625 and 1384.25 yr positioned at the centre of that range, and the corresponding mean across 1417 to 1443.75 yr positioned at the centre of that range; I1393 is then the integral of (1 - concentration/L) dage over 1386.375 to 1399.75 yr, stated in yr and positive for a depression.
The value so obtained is -0.2 yr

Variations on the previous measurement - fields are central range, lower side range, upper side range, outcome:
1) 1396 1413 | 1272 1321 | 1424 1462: 0.0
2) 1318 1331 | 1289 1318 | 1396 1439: 1.5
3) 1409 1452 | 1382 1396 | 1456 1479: -0.4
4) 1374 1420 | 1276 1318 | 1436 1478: -0.2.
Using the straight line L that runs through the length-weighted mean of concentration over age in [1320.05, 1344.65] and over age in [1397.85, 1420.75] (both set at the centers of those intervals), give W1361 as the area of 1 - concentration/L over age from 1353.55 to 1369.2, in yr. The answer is -0.98 yr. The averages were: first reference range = 10.5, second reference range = 15.1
